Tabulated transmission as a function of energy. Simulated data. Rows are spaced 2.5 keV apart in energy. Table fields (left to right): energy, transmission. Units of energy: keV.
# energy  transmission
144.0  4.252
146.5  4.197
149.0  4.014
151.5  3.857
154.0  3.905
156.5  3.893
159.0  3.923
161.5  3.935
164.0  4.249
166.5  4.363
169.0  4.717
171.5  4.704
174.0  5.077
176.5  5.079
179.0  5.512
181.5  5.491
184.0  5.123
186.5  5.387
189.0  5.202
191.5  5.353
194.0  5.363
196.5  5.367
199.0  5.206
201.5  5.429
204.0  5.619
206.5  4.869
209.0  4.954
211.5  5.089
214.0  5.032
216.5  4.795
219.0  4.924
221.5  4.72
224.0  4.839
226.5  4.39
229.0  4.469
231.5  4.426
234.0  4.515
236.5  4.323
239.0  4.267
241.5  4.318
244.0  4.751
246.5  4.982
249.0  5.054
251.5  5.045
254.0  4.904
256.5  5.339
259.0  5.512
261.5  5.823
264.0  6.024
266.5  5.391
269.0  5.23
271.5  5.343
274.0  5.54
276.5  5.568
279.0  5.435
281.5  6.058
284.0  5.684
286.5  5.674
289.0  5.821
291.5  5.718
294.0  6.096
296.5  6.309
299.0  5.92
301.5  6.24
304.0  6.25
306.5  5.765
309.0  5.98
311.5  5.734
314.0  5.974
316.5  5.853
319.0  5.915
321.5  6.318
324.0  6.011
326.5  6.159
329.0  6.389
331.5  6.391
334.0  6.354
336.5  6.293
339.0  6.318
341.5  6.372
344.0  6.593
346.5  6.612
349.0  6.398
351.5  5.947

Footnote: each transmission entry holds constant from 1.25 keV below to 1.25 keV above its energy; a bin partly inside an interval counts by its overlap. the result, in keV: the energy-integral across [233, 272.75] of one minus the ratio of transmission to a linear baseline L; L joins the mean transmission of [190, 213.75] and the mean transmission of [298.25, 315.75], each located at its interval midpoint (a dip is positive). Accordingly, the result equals 3.90 keV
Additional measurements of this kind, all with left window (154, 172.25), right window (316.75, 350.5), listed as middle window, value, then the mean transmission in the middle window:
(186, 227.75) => -3.0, 5.09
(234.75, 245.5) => 1.5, 4.43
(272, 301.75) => -0.4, 5.81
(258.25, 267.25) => -0.5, 5.71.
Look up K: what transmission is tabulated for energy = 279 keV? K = 5.435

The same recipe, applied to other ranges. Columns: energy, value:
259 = 5.512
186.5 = 5.387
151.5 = 3.857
